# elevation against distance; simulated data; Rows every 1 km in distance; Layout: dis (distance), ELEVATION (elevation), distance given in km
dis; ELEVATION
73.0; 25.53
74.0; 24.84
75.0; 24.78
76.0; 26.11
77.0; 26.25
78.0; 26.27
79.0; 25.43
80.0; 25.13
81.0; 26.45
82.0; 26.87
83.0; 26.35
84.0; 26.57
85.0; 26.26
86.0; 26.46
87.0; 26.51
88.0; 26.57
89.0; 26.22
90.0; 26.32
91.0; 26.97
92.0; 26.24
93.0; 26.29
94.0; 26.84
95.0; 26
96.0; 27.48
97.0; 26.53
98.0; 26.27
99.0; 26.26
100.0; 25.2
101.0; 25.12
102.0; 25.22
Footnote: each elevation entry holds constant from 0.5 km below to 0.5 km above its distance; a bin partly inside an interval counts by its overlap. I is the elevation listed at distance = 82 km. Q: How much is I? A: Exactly 26.87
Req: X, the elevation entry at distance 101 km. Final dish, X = 25.12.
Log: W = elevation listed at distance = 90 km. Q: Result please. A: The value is 26.32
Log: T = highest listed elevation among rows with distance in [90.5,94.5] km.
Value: 26.97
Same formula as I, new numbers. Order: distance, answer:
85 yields 26.26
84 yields 26.57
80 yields 25.13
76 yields 26.11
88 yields 26.57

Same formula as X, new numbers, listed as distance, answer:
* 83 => 26.35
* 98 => 26.27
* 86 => 26.46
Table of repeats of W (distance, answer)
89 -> 26.22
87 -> 26.51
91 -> 26.97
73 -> 25.53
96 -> 27.48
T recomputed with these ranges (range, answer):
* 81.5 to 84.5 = 26.87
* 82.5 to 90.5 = 26.57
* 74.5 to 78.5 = 26.27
